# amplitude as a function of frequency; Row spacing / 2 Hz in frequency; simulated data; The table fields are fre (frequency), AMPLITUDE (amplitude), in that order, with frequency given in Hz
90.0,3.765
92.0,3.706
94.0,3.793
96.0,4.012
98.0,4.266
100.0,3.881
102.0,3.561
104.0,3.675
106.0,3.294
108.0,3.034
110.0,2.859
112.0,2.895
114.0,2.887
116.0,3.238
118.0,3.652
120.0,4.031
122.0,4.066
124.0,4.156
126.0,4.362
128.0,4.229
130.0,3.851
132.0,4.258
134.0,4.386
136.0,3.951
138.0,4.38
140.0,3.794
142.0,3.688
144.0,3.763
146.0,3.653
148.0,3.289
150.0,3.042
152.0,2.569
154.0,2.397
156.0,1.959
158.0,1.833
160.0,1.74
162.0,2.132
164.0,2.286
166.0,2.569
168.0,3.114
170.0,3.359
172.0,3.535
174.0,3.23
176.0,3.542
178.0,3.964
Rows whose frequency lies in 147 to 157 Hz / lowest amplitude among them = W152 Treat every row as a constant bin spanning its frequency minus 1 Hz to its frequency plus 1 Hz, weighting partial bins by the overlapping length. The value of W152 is 1.959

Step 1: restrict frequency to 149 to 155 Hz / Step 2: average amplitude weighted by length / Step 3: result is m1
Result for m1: 2.67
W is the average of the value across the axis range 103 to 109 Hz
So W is 3.33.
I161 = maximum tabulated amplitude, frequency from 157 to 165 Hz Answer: 2.286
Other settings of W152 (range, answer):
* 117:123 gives 3.652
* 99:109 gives 3.034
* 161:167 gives 2.132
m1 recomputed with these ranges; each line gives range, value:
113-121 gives 3.45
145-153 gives 3.14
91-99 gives 3.94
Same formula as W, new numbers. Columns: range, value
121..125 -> 4.11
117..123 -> 3.92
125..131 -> 4.15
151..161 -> 2.1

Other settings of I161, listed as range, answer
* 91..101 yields 4.266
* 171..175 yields 3.535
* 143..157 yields 3.763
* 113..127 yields 4.362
